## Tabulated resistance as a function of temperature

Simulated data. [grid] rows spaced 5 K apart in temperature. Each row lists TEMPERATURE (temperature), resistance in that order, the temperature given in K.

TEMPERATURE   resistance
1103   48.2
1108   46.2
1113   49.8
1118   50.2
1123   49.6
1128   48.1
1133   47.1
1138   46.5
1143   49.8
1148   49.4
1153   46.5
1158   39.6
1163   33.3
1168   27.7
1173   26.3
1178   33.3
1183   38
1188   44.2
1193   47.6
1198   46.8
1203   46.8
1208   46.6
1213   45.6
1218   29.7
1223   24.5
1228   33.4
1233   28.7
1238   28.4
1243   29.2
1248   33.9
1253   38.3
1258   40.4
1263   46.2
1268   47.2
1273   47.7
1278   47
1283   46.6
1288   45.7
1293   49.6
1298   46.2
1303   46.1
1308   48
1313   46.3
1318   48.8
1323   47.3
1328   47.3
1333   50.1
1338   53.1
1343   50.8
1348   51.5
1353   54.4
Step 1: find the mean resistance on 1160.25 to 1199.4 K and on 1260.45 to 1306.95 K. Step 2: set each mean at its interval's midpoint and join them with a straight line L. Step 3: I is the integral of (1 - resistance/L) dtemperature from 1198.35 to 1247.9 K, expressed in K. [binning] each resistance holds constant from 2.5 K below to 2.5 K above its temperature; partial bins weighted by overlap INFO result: 6.73 K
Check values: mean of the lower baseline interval 36.9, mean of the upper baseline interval 46.9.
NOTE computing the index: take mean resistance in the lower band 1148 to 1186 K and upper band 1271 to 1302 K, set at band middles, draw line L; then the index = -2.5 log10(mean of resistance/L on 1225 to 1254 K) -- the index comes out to 0.33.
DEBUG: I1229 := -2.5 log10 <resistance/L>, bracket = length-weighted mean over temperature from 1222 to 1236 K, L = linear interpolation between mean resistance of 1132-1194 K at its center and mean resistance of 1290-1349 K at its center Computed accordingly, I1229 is 0.44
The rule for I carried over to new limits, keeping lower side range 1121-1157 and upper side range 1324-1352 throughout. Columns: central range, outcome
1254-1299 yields 3.35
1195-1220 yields 2.70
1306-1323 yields 0.89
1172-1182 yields 3.47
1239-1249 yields 3.76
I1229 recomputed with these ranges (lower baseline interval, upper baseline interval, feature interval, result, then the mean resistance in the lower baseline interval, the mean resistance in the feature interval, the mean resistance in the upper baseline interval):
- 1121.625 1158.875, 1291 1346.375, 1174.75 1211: 0.11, 47.3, 43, 48.5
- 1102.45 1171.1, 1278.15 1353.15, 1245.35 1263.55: 0.21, 44.9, 38.9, 48.6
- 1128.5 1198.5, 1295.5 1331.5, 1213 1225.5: 0.37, 41.2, 30.8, 47.2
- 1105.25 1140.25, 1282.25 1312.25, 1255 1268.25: 0.08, 48.2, 43.9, 47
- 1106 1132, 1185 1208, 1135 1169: 0.12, 48.7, 42.5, 46.2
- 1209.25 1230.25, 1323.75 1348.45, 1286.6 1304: -0.06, 34.1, 47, 50.3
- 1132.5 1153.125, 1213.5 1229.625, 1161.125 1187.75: 0.24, 48.1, 32.7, 31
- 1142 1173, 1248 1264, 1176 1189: 0.04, 39.4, 38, 40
